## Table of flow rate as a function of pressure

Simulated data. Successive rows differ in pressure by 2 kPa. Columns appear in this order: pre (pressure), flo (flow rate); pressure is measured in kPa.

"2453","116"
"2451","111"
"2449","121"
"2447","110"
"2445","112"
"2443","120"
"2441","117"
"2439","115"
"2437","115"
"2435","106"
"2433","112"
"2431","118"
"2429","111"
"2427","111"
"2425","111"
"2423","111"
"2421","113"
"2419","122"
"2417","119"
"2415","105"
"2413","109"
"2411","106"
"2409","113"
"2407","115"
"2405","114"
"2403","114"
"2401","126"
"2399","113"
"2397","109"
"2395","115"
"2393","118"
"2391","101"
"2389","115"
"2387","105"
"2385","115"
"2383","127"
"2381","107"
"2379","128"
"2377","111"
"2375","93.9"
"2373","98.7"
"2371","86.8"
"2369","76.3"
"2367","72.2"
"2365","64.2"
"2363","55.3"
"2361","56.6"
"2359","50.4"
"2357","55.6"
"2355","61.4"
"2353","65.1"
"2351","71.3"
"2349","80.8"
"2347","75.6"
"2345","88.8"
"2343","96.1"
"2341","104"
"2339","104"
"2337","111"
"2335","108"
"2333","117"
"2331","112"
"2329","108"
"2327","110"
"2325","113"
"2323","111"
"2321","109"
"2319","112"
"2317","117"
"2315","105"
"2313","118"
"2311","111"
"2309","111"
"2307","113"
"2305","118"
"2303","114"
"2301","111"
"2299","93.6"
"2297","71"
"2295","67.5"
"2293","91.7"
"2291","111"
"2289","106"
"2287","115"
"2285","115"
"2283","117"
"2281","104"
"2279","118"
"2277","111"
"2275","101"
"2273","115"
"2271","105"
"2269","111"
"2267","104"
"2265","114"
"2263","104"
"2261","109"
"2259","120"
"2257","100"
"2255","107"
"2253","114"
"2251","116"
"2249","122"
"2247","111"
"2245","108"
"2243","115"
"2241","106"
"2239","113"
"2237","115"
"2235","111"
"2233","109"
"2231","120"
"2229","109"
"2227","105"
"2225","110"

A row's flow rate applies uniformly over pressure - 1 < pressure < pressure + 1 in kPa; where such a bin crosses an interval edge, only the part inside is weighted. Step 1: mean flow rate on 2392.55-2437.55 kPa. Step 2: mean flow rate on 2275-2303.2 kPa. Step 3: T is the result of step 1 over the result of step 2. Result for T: 1.1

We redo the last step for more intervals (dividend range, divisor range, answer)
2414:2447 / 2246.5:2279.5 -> 1.03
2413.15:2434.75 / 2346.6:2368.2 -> 1.76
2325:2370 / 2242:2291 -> 0.76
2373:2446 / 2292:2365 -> 1.19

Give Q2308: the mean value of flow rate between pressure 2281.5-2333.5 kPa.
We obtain 107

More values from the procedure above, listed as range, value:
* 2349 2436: 100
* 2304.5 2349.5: 107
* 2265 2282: 109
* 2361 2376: 76.8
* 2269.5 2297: 105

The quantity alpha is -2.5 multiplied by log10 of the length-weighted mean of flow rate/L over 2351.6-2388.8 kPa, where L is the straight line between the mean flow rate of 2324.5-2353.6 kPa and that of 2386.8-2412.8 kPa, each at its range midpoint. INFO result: 0.23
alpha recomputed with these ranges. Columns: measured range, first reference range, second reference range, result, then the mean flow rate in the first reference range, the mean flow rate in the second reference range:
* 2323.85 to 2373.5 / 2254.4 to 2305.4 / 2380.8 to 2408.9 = 0.28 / 106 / 114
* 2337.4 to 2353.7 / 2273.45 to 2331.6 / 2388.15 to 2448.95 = 0.25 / 107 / 113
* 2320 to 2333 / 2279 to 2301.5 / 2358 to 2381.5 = -0.20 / 101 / 82.9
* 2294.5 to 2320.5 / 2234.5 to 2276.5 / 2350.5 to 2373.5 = -0.19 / 111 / 67.1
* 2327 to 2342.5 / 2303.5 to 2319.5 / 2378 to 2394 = 0.05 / 113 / 114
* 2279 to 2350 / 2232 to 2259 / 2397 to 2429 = 0.07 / 112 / 113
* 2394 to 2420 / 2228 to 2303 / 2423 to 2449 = -0.01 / 108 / 113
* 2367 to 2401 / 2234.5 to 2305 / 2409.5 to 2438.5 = 0.04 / 108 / 112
